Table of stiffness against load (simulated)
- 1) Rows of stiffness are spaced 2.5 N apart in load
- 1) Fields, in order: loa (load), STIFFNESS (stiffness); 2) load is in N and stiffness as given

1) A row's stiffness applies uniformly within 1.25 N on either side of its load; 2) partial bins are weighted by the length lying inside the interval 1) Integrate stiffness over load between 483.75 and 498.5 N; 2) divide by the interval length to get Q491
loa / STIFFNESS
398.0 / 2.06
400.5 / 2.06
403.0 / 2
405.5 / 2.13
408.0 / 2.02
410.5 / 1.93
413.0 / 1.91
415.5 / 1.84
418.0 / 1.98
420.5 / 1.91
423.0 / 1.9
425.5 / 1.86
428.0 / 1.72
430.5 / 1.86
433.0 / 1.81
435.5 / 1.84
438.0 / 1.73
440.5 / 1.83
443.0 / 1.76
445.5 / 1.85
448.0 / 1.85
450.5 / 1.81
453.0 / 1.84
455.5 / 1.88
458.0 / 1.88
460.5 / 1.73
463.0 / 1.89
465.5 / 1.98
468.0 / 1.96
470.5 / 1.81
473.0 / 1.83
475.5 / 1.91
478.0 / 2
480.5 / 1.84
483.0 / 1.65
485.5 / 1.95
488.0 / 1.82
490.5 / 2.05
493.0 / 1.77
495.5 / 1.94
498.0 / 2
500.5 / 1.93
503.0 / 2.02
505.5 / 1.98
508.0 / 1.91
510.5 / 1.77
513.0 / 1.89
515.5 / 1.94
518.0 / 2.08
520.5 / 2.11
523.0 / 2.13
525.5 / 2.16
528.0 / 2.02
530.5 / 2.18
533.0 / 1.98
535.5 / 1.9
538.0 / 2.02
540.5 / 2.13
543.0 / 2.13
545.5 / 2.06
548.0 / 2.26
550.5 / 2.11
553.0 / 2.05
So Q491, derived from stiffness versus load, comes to 1.91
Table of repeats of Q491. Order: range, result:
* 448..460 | 1.84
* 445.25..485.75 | 1.86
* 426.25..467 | 1.83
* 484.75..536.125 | 1.98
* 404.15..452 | 1.87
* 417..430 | 1.87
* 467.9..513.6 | 1.89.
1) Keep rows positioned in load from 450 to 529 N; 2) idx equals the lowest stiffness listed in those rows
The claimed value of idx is 1.65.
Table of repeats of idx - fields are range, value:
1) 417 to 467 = 1.72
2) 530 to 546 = 1.9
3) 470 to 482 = 1.81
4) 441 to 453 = 1.76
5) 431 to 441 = 1.73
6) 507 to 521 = 1.77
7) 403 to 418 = 1.84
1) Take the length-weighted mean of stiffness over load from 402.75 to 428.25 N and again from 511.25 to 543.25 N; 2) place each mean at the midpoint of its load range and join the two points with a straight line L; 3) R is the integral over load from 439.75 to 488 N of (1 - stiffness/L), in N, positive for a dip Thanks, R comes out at 3.1 N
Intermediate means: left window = 1.93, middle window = 1.85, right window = 2.04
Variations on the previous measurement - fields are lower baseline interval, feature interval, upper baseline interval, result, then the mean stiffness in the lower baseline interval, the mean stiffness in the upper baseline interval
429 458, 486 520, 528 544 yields 0.6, 1.83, 2.05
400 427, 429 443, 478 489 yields 0.8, 1.95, 1.84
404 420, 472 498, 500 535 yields 1.5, 1.97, 2.01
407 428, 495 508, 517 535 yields 0.5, 1.91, 2.09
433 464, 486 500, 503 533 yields 0.2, 1.82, 2.01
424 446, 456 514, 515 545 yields 1.5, 1.81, 2.07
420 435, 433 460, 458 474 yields 0.4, 1.84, 1.87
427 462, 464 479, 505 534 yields -0.2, 1.81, 2.01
